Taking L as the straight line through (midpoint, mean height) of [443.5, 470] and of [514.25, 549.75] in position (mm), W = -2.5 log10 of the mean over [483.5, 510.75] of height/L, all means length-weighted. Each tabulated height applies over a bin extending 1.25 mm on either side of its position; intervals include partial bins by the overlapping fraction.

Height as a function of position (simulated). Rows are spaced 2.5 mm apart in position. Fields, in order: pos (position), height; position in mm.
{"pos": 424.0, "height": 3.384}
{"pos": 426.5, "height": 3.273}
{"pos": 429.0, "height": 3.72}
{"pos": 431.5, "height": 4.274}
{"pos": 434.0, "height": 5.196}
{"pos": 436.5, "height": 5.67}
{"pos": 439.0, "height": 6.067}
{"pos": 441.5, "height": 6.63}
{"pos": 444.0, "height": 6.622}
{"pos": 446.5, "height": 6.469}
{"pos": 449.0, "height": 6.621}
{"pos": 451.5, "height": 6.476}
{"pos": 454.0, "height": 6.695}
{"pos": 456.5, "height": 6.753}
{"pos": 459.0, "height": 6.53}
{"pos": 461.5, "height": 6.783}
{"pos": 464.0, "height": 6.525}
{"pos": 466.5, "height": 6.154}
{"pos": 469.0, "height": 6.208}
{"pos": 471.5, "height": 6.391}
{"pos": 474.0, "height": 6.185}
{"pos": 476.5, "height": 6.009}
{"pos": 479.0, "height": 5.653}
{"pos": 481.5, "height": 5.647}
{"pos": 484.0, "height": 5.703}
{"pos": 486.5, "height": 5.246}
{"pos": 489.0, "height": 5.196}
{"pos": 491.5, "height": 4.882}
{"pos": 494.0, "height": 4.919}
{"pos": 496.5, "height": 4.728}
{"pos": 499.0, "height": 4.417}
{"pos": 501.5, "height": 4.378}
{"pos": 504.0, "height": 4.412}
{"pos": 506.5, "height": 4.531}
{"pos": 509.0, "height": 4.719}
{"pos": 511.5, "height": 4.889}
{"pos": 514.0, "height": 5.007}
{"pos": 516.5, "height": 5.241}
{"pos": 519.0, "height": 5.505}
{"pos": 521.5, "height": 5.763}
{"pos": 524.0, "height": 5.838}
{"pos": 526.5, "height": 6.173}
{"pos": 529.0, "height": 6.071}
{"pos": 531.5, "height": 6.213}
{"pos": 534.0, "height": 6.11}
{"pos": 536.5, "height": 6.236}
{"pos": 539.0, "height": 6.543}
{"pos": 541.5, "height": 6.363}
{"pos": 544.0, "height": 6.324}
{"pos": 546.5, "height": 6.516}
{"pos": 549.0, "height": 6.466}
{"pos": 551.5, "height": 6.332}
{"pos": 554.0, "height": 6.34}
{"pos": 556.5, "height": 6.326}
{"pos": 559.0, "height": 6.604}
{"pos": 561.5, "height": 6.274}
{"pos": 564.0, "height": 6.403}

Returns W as 0.29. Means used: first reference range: 6.53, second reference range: 6.06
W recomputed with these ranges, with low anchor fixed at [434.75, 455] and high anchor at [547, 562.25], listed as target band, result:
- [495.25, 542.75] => 0.177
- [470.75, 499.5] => 0.177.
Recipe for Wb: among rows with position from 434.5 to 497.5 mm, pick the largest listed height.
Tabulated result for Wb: 6.783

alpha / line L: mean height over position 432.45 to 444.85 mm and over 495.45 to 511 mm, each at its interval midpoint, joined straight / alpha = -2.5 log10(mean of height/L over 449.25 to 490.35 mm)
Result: -0.16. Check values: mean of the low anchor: 5.98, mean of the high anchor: 4.55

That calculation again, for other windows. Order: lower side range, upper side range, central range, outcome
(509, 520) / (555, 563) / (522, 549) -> -0.10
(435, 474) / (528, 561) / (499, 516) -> 0.34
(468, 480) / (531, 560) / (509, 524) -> 0.18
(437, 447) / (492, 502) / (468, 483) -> -0.13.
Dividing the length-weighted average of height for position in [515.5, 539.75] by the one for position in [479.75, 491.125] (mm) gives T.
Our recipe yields 1.1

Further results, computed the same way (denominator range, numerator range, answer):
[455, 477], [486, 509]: 0.74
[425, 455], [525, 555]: 1.12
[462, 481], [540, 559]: 1.04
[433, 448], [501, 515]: 0.76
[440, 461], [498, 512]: 0.69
